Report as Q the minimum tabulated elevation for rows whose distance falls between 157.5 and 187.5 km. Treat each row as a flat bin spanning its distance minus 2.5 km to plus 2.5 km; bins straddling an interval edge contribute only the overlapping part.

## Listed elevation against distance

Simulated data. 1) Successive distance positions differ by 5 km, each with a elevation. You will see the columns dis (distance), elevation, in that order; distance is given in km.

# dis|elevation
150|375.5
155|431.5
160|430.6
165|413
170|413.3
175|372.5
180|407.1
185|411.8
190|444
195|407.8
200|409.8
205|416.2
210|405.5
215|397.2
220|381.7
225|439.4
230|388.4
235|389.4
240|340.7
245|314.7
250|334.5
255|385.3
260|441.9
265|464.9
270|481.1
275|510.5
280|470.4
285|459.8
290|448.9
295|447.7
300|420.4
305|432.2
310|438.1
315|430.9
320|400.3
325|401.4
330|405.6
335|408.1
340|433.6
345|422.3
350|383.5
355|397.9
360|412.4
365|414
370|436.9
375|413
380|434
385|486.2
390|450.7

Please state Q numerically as 372.5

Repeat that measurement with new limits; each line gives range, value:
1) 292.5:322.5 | 400.3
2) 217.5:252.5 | 314.7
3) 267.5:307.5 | 420.4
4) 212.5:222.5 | 381.7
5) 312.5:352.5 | 383.5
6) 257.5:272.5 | 441.9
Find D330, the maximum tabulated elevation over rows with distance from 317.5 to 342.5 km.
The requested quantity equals 433.6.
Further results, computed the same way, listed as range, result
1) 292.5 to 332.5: 447.7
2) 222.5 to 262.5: 441.9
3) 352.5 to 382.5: 436.9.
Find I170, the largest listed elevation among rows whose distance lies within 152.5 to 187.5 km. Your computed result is 431.5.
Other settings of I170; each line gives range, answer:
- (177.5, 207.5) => 444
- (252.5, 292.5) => 510.5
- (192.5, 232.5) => 439.4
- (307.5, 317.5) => 438.1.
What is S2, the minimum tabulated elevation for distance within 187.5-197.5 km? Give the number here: 407.8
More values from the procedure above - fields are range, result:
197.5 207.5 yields 409.8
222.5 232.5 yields 388.4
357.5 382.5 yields 412.4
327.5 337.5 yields 405.6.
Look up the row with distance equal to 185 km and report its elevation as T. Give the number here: 411.8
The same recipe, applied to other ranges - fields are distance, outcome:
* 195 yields 407.8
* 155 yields 431.5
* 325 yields 401.4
